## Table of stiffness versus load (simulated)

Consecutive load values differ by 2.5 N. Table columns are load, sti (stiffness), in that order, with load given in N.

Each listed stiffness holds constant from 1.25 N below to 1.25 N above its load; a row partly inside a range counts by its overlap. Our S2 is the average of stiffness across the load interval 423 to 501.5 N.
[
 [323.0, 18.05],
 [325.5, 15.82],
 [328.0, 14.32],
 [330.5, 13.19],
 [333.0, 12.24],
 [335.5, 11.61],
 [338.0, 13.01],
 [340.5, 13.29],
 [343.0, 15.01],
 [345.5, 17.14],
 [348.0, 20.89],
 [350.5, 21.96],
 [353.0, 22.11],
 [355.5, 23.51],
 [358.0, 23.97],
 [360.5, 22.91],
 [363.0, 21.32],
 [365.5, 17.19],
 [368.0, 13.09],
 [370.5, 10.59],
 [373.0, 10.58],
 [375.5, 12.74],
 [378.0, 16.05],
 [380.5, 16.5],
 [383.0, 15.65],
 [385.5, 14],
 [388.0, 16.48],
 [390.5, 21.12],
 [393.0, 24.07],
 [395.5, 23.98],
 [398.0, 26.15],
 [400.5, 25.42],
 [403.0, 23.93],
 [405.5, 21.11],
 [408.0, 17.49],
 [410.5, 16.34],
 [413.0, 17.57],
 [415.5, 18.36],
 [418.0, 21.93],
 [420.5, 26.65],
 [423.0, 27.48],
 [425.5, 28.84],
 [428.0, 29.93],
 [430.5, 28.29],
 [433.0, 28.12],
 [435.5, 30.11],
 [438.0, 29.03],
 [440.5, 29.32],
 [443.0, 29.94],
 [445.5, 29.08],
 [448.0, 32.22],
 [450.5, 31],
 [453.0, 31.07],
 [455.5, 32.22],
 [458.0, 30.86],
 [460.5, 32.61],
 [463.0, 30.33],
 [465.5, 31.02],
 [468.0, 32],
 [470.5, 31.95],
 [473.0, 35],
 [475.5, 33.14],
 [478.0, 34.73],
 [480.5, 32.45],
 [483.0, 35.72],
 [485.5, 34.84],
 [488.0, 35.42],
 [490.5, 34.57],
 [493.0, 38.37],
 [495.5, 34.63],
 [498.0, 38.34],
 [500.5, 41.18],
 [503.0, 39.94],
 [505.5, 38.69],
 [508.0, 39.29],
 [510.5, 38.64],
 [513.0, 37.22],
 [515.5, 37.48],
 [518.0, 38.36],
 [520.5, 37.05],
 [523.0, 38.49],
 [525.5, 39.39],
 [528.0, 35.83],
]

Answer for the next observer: 32.4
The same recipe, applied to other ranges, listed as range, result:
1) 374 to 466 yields 24.7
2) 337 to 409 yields 18.7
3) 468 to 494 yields 34.5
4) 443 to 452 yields 30.7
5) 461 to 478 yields 32.4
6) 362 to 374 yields 14.5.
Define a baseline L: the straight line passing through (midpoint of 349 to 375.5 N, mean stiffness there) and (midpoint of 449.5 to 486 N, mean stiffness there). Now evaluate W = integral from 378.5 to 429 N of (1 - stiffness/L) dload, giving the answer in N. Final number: 5.4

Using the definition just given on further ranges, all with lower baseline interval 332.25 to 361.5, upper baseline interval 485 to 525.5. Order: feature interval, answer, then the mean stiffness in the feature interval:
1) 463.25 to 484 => 0.48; 33.1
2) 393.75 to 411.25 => 1.89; 22.3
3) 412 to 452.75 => 1.91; 27.5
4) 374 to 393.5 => 5.22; 16.7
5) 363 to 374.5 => 3.88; 13.8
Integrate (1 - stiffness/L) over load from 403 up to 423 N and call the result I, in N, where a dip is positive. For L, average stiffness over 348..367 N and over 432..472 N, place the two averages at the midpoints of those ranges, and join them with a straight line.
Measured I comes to 4.7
